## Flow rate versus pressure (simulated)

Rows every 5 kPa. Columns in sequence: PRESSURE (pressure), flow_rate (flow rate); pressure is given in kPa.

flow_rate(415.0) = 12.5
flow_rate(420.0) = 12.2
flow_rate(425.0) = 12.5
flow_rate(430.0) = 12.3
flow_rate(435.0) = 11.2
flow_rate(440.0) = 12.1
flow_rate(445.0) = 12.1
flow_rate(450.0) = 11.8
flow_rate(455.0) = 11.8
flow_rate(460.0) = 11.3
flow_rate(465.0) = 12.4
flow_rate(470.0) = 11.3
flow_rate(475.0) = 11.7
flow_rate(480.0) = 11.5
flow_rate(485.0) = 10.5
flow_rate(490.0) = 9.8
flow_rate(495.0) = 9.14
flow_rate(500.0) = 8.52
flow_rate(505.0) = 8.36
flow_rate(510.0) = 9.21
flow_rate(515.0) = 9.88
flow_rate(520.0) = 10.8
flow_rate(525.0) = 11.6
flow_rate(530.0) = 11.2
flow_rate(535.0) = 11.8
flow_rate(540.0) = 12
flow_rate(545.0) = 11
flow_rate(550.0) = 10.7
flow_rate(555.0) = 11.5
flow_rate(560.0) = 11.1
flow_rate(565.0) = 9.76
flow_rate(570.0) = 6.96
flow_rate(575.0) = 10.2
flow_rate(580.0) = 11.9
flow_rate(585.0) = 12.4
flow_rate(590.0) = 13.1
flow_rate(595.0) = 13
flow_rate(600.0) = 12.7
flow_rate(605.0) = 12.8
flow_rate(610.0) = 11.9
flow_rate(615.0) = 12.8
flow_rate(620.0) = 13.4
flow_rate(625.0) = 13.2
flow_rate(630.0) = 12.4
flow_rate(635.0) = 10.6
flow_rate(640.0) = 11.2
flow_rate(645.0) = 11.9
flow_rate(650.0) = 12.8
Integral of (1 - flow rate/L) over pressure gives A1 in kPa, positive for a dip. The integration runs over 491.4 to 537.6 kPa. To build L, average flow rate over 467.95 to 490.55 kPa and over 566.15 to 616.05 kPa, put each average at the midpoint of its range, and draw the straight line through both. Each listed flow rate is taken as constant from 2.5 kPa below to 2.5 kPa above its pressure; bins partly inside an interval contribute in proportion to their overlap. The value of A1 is 5.0 kPa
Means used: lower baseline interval 11.1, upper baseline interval 11.7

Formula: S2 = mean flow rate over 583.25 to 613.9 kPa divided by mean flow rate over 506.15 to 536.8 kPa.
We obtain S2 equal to 1.2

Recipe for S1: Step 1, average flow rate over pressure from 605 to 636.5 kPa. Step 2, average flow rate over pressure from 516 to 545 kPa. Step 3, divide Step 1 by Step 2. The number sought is 1.10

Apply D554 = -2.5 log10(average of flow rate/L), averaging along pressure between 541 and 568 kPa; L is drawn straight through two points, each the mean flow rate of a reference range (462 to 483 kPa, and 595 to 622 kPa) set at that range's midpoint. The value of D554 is 0.14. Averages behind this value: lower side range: 11.7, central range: 10.8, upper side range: 12.7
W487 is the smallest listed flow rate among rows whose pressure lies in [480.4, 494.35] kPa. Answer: 9.8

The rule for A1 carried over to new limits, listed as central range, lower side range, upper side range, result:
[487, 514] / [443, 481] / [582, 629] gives 6.6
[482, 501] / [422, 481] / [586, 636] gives 3.8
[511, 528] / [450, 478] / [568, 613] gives 1.6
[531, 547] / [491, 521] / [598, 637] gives -2.1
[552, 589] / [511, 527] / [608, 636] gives 2.9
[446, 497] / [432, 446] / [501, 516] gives -3.3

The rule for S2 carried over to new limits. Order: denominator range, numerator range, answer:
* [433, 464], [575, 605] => 1.06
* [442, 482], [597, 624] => 1.09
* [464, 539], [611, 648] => 1.16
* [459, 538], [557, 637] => 1.11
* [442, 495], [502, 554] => 0.94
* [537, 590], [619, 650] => 1.11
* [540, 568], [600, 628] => 1.18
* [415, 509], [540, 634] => 1.05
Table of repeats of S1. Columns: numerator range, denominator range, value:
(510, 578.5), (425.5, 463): 0.90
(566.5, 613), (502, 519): 1.25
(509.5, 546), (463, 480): 0.94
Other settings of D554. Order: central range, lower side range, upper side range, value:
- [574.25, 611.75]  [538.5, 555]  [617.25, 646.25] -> -0.06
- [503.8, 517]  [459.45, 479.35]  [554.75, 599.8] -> 0.24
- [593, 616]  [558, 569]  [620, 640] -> -0.12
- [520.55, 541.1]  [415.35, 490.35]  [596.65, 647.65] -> 0.04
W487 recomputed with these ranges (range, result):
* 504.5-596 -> 6.96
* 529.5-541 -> 11.2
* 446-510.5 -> 8.36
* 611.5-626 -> 12.8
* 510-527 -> 9.21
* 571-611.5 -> 10.2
